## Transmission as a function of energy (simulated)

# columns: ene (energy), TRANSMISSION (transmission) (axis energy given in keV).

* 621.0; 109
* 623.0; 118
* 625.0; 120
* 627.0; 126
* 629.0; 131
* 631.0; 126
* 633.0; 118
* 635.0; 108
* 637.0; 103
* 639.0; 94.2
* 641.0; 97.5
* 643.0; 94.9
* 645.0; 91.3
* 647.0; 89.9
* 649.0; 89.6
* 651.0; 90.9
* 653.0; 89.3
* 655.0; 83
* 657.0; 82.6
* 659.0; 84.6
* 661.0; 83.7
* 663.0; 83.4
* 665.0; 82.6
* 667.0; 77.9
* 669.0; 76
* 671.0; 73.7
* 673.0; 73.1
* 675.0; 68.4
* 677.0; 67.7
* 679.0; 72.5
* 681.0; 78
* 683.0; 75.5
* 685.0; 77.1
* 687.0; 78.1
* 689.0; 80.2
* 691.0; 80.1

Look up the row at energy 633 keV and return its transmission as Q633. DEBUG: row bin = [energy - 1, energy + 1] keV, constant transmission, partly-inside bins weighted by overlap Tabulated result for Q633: 118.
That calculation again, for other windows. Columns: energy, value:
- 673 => 73.1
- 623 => 118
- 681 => 78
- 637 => 103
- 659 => 84.6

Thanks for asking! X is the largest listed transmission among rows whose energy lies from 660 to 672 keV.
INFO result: 83.7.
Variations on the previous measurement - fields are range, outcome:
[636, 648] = 103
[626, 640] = 131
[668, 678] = 76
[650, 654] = 90.9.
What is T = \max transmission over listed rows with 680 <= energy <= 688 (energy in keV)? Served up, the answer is 78.1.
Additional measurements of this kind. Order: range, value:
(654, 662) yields 84.6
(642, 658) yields 94.9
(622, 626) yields 120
